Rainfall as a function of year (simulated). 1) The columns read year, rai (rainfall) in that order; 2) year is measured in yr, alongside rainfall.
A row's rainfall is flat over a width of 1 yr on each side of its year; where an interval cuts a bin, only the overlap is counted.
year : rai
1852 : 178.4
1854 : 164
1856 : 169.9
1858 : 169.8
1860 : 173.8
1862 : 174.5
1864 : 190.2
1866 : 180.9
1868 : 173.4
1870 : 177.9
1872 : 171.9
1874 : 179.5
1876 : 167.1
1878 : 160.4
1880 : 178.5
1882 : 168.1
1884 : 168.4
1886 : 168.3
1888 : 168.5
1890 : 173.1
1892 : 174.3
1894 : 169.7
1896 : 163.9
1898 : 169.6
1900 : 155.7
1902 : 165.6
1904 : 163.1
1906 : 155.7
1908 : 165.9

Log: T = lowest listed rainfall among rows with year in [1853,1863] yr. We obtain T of 164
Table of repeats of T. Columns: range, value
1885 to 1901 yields 155.7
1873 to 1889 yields 160.4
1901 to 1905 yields 163.1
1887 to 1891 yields 168.5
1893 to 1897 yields 163.9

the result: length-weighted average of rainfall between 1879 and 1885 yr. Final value 172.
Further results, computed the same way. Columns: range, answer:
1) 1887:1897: 170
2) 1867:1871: 176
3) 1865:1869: 177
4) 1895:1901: 163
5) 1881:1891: 169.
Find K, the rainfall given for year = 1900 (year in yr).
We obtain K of 155.7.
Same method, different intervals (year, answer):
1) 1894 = 169.7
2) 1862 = 174.5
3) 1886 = 168.3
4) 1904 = 163.1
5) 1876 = 167.1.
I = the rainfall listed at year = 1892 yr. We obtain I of 174.3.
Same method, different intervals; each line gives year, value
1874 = 179.5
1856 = 169.9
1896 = 163.9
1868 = 173.4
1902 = 165.6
